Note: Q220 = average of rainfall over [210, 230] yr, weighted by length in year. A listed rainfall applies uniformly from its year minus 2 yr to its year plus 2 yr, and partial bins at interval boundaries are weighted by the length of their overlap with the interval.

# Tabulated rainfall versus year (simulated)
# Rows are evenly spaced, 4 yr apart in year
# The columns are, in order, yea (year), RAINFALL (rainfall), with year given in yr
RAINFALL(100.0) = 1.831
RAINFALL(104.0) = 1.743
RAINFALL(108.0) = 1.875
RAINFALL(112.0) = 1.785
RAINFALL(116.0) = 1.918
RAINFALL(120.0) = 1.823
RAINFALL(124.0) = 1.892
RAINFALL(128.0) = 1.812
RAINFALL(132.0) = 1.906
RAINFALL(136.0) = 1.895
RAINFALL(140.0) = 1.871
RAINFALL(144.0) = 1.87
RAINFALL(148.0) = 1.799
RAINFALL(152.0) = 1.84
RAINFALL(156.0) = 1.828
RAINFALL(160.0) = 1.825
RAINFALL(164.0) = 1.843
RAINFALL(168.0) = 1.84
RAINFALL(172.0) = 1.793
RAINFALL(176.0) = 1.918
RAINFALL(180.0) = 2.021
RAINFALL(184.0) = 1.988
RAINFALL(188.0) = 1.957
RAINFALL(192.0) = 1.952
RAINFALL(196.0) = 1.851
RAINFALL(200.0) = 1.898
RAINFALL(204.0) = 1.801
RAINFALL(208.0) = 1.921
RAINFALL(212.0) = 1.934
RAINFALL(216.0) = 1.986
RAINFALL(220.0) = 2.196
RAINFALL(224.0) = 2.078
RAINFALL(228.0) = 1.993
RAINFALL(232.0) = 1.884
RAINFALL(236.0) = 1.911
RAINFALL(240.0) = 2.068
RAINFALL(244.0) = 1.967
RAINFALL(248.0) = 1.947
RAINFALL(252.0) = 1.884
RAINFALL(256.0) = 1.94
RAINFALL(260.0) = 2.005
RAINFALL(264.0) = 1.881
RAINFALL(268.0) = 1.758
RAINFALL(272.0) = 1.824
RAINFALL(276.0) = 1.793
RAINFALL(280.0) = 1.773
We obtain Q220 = 2.04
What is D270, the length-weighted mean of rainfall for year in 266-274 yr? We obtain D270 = 1.79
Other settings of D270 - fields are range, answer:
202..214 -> 1.89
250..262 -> 1.94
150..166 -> 1.83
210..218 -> 1.96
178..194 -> 1.98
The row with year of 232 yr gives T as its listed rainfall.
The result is 1.884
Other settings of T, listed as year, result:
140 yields 1.871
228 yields 1.993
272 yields 1.824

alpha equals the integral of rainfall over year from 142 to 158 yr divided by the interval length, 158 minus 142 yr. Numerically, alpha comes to 1.83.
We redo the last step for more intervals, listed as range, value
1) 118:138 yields 1.87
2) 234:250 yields 1.97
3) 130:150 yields 1.87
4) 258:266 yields 1.94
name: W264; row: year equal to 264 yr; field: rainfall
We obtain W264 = 1.881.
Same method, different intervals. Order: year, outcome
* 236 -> 1.911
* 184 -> 1.988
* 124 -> 1.892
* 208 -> 1.921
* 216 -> 1.986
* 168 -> 1.84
